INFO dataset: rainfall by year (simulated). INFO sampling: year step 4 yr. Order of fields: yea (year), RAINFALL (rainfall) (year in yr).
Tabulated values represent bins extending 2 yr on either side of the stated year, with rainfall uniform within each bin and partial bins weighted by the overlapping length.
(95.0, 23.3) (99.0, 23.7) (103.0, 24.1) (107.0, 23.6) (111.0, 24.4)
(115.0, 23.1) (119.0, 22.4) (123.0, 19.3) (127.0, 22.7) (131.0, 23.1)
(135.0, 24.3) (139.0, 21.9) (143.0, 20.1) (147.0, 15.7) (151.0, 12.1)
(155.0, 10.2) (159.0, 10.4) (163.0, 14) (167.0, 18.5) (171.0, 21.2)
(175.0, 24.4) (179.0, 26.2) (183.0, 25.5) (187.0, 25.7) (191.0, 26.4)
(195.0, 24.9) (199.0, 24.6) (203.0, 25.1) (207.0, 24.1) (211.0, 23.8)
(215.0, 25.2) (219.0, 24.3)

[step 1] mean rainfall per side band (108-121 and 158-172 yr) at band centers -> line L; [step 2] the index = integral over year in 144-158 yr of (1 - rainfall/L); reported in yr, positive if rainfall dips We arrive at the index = 4.0 yr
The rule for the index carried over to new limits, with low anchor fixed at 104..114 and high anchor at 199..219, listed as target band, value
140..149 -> 2.16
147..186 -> 9.89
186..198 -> -0.56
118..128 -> 1.15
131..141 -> 0.41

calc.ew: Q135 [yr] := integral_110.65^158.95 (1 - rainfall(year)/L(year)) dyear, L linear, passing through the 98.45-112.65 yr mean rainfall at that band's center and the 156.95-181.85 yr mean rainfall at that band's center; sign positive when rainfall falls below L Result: 5.7 yr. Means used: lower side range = 24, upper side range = 19.3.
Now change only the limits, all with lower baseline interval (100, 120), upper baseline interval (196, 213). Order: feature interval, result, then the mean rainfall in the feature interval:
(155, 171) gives 6.26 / 14.7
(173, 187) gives -0.70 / 25.4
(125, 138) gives 0.29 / 23.3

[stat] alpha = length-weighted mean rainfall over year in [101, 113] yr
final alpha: 24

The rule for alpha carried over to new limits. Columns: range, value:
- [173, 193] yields 25.6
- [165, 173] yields 19.9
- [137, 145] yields 21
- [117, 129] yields 21.5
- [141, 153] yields 16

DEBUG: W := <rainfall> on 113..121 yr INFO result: 22.8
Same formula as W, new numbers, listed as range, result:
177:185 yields 25.9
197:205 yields 24.9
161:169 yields 16.2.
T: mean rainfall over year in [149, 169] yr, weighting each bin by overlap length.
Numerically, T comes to 13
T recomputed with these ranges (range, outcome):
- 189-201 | 25.3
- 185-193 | 26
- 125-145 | 22.4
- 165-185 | 23.2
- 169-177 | 22.8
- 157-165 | 12.2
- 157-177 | 17.7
